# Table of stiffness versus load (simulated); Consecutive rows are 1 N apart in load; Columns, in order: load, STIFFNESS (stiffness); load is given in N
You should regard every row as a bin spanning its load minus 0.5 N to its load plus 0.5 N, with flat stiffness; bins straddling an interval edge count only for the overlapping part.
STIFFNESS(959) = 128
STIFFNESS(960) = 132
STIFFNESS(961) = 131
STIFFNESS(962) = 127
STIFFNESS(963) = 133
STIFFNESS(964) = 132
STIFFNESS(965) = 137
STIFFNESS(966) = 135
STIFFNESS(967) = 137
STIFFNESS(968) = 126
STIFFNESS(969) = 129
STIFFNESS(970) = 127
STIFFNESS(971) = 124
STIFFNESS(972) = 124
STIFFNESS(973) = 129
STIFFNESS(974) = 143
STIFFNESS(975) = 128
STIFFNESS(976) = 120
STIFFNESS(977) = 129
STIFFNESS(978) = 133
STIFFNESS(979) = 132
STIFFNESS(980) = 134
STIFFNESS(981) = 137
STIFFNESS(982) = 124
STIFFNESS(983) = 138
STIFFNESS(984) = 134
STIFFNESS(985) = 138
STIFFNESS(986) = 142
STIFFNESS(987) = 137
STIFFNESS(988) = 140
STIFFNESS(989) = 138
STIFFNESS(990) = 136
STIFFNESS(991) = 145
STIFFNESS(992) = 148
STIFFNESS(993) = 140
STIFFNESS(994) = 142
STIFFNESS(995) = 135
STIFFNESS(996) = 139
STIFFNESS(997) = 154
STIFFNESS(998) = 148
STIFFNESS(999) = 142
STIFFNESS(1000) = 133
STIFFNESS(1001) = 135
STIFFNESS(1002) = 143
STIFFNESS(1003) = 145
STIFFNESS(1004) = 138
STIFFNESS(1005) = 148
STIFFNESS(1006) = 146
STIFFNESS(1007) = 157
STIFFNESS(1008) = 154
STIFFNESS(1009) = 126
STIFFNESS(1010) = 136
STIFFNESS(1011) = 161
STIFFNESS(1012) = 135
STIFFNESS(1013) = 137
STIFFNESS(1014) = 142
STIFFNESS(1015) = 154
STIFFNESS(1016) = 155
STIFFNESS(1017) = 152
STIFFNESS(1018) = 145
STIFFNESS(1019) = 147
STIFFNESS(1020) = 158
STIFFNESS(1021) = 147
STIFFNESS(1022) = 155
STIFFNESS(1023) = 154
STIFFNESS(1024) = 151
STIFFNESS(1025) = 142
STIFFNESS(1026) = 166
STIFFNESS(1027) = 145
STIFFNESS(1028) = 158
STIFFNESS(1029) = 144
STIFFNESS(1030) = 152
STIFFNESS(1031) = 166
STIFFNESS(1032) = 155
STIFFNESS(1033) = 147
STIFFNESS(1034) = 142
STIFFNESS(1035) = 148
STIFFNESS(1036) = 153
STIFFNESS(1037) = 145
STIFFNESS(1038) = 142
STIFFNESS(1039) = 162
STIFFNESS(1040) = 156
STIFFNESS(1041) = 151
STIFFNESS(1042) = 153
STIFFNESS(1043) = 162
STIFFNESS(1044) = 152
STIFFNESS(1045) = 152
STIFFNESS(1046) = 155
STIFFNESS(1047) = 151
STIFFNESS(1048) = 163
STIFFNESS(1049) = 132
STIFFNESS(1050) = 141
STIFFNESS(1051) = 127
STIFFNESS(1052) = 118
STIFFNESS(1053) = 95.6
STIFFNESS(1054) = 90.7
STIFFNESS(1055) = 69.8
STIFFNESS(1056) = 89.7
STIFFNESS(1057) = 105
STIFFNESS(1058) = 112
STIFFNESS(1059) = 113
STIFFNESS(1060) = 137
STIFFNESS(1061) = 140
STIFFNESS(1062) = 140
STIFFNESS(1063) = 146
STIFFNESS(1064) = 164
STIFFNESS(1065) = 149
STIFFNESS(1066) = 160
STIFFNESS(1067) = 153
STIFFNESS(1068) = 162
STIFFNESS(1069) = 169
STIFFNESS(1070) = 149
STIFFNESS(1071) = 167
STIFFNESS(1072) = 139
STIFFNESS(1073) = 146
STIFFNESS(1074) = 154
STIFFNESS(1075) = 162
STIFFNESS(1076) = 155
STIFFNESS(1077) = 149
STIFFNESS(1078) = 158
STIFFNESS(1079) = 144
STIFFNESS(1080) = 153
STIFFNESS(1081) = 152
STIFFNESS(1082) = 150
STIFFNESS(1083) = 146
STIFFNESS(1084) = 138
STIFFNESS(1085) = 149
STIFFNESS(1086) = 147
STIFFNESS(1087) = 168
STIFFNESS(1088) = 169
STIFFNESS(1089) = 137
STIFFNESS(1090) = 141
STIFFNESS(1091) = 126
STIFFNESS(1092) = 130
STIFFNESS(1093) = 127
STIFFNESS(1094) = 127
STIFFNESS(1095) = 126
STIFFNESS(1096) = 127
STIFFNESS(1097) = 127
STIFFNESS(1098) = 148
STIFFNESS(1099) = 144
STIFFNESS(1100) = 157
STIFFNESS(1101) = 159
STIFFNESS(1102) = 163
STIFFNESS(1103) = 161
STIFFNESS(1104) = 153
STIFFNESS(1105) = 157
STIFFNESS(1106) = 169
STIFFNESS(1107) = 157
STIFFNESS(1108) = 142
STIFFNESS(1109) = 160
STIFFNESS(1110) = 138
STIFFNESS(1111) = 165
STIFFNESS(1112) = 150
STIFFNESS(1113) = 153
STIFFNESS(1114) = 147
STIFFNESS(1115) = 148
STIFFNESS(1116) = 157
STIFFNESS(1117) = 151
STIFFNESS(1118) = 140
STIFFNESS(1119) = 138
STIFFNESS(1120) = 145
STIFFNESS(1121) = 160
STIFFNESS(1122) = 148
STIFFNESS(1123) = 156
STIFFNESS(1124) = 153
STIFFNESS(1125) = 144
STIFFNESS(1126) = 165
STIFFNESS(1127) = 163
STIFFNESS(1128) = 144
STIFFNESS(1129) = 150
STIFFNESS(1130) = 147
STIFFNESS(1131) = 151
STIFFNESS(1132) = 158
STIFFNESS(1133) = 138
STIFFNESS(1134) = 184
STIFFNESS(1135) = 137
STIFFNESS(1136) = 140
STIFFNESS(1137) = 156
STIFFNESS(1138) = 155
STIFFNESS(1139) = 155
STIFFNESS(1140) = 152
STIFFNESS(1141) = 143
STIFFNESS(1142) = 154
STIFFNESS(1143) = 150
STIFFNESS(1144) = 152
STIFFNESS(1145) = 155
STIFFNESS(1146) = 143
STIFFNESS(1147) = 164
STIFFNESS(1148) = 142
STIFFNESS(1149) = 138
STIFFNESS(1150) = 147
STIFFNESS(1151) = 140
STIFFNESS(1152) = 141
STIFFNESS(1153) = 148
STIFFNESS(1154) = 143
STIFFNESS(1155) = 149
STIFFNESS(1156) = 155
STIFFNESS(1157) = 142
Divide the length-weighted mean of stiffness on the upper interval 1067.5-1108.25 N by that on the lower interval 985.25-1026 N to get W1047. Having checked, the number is 1.0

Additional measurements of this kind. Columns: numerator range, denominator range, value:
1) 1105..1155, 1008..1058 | 1.06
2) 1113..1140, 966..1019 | 1.09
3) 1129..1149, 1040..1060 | 1.17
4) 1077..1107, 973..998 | 1.07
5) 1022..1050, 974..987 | 1.14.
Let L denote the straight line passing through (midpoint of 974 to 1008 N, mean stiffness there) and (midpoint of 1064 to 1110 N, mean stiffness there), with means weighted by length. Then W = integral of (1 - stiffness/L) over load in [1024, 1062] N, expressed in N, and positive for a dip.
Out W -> 1.5 N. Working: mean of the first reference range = 139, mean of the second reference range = 150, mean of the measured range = 139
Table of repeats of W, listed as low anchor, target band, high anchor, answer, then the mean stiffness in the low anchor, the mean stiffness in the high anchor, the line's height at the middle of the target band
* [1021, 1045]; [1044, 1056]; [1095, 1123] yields 2.0 N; 152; 150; 152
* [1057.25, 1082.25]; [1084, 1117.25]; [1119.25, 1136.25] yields 0.6 N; 148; 152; 150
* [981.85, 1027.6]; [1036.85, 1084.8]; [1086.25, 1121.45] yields 1.3 N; 144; 148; 146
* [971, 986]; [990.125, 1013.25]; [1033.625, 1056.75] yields -1.6 N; 132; 137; 133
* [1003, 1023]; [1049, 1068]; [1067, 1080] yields 3.3 N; 147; 154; 153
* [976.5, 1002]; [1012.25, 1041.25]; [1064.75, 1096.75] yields -1.7 N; 138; 148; 142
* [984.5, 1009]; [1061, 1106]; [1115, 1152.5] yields -0.5 N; 142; 150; 147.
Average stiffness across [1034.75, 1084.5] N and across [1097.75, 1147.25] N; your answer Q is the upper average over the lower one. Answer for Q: 1.1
